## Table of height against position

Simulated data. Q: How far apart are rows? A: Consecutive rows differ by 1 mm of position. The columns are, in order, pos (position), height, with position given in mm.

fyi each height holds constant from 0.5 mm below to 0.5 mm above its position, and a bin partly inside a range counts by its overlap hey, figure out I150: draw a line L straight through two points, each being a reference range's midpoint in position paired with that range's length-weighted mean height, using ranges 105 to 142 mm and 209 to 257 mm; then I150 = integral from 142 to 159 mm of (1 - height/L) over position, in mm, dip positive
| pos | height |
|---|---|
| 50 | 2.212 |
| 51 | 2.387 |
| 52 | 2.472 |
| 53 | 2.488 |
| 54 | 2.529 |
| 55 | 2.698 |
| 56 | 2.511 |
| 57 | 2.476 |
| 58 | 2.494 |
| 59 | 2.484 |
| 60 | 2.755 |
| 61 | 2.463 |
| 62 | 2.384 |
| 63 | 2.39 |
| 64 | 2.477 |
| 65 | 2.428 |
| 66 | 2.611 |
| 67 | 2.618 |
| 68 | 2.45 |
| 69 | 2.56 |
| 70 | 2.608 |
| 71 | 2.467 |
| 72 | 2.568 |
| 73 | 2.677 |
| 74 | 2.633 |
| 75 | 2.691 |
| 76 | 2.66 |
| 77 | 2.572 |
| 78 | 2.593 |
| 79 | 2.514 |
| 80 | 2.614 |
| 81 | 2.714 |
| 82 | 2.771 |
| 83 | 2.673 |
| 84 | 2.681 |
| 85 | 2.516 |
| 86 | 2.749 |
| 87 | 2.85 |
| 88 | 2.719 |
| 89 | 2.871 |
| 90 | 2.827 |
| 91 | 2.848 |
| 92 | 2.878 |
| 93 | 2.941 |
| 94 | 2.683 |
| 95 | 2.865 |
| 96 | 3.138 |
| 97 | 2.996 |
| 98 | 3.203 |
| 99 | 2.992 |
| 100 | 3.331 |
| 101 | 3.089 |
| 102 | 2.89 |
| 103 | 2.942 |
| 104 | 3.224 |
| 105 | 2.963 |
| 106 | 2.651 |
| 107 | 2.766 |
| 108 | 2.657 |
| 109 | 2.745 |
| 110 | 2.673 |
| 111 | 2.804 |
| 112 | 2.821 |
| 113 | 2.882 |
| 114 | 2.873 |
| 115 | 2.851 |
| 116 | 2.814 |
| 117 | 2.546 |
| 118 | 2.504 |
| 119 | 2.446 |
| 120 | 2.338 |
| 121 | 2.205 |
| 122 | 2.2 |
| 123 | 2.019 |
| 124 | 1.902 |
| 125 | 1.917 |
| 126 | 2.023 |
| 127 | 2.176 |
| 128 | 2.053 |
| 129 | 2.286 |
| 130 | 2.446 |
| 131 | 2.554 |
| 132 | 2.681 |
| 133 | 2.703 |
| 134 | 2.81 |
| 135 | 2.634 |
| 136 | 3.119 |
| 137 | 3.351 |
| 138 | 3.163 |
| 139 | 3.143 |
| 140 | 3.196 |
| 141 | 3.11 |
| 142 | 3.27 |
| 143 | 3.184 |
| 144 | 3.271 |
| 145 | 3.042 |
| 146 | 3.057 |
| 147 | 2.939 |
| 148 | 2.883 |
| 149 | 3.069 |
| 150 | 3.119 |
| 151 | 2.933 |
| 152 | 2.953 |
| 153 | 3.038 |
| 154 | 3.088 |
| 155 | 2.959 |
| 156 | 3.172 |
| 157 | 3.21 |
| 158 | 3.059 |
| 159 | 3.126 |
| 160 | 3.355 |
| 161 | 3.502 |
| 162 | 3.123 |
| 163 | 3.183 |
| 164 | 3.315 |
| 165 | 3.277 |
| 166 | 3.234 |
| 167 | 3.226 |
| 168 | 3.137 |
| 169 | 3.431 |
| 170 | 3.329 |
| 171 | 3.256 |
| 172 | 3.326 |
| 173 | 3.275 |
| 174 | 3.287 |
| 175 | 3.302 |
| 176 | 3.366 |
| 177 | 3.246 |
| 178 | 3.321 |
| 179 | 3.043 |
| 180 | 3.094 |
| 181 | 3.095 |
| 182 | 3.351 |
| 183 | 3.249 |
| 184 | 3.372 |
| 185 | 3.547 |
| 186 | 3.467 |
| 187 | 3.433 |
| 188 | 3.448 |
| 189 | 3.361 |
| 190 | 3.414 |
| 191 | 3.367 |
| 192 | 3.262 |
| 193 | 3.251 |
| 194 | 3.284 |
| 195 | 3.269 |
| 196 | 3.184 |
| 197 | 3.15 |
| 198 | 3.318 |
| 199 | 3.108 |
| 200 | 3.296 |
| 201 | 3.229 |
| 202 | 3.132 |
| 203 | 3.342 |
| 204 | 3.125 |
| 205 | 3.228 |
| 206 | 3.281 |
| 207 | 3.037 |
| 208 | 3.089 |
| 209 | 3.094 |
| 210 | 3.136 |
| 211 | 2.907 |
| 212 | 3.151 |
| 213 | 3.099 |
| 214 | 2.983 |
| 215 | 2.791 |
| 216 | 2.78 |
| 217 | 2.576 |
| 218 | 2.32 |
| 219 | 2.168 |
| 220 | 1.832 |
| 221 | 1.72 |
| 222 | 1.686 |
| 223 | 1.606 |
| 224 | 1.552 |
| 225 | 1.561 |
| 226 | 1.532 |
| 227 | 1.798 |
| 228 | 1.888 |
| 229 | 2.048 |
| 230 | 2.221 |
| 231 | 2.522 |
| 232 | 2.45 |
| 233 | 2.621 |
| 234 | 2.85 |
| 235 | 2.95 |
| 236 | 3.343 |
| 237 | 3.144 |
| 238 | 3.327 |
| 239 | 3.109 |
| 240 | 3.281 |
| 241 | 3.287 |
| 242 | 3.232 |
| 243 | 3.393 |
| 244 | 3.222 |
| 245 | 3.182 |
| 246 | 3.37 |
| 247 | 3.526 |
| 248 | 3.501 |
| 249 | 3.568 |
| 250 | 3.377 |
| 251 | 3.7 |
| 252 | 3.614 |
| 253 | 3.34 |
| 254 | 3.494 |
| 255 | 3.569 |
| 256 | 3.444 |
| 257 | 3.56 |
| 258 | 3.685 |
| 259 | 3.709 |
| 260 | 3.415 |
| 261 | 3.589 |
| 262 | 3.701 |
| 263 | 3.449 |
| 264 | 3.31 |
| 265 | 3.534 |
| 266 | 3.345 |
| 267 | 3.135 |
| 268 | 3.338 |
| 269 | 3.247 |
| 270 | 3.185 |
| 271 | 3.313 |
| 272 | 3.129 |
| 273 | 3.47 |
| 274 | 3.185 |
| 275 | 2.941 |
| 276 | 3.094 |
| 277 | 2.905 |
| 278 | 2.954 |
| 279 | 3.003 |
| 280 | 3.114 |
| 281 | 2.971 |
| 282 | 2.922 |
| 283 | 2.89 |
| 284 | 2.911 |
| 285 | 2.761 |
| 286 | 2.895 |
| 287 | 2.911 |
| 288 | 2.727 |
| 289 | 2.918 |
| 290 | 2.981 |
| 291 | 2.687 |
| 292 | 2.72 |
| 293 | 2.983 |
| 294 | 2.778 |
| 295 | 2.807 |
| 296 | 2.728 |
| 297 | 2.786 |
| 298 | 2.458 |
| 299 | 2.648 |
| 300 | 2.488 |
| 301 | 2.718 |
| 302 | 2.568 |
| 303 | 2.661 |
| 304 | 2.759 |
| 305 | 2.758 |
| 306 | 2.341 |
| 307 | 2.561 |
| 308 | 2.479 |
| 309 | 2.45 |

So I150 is -2.5 mm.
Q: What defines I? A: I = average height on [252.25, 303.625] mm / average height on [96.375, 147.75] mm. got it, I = 1.12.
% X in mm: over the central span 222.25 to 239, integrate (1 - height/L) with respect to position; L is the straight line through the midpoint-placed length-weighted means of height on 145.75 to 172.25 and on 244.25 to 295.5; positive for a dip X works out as 4.4 mm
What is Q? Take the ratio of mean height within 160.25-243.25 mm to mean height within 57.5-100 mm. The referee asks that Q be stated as 1.11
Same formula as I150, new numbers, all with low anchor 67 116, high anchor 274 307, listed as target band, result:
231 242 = -0.9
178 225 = -2.9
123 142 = 1.1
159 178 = -3.3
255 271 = -3.6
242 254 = -2.7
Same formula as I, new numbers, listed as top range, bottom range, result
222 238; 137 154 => 0.74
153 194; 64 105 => 1.18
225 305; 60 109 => 1.11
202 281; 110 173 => 1.04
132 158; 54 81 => 1.19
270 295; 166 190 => 0.90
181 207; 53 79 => 1.29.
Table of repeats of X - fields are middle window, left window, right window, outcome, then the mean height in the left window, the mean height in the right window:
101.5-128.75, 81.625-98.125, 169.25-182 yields 3.69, 2.83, 3.25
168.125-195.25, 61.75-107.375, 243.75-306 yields -3.46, 2.75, 3.12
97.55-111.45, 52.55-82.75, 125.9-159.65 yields -0.94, 2.56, 2.92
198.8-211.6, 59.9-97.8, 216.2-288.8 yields -1.21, 2.67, 2.96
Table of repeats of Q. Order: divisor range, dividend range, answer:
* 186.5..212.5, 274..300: 0.89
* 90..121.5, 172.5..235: 1.02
